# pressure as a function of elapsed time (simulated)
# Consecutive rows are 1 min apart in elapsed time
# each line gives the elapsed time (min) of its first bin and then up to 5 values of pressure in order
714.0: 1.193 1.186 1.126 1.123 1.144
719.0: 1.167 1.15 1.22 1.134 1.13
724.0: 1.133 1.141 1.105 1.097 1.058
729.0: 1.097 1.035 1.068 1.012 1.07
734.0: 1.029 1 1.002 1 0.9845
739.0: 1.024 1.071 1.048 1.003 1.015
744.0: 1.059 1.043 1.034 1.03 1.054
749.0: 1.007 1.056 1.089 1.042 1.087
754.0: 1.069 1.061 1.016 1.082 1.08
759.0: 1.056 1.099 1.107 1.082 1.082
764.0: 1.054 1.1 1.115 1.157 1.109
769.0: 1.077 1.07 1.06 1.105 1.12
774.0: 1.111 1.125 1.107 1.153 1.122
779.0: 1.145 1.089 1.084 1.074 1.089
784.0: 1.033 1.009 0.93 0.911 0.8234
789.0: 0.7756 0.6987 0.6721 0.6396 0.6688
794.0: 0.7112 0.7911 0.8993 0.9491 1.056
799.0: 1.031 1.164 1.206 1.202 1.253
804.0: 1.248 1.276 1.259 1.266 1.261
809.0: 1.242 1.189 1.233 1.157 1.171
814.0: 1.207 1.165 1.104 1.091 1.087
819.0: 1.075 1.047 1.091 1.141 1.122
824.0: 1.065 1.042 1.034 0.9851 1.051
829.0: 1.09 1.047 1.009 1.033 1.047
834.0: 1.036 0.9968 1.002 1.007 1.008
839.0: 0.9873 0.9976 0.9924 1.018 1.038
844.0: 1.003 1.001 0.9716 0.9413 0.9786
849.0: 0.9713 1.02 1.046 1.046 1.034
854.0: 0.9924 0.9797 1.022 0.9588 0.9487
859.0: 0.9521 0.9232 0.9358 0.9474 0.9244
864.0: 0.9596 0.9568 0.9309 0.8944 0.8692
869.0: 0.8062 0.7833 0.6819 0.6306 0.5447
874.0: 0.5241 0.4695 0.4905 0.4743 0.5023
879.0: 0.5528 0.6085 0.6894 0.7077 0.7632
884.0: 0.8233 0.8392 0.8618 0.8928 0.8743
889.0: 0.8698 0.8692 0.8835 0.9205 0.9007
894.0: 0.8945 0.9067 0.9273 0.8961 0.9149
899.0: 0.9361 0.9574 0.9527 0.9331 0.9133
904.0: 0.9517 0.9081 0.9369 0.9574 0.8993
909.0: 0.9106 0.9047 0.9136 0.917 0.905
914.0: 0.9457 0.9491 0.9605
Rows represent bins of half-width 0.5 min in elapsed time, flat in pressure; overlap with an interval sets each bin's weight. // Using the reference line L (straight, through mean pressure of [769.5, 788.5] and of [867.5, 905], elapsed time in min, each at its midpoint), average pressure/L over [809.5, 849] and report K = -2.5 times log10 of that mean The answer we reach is -0.14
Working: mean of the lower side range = 1.06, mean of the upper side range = 0.786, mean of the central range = 1.06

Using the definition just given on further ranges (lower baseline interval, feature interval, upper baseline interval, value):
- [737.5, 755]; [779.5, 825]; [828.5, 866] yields -0.04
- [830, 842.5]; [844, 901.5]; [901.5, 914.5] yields 0.14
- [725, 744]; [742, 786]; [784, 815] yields -0.04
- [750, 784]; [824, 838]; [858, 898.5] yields -0.12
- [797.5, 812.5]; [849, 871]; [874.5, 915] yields 0.04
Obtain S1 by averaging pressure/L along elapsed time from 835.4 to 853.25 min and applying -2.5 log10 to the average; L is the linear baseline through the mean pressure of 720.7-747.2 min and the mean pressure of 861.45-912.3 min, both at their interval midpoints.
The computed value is -0.13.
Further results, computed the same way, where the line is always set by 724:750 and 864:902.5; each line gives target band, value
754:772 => -0.087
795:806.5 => -0.203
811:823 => -0.236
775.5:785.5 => -0.128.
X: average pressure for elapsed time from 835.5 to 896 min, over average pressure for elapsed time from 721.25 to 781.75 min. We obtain 0.81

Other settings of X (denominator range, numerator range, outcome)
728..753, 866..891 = 0.69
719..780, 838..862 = 0.92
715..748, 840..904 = 0.81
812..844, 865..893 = 0.70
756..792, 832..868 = 0.95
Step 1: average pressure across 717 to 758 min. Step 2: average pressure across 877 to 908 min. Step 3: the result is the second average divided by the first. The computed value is 0.8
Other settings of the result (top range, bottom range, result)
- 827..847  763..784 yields 0.92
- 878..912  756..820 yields 0.81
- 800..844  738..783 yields 1.03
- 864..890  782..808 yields 0.74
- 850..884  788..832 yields 0.77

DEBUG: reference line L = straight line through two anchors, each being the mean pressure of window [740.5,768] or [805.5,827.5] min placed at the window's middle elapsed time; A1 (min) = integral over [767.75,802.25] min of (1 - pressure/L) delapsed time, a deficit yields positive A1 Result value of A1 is 3.38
